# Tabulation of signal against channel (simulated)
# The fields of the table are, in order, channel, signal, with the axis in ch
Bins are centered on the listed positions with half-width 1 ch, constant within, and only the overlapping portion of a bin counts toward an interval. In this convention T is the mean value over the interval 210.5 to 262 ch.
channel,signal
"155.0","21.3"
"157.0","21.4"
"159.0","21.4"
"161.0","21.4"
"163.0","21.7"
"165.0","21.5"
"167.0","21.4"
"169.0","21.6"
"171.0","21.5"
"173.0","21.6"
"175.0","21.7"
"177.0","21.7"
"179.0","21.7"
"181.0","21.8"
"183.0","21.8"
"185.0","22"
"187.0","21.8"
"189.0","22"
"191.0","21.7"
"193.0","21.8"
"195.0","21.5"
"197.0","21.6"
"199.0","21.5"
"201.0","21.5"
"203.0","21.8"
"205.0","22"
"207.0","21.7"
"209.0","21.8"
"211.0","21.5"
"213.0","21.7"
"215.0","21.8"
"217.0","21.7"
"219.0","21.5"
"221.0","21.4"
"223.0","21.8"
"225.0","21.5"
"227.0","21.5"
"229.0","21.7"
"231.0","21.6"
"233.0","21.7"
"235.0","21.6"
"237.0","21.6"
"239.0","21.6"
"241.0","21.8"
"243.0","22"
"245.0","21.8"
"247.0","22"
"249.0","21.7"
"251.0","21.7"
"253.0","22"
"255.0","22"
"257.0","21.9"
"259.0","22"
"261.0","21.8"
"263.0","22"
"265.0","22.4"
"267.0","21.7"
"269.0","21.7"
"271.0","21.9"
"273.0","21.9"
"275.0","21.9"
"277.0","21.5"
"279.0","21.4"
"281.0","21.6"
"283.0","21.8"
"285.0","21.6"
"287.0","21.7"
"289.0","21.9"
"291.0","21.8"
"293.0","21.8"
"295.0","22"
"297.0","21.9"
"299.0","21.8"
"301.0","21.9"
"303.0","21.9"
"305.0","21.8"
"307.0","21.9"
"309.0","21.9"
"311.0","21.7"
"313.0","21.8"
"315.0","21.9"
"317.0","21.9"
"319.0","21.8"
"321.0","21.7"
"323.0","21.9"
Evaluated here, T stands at 21.7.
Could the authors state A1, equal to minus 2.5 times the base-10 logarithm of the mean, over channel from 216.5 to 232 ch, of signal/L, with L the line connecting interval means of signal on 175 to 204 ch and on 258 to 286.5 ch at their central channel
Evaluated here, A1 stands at 0.009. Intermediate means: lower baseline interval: 21.7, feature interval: 21.6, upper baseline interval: 21.8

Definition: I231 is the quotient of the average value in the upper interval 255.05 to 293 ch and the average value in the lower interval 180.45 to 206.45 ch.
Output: 1.0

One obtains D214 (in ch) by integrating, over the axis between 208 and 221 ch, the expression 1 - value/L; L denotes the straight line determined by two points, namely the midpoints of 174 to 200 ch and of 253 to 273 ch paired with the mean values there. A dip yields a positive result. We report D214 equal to 0.1 ch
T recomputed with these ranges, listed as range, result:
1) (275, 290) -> 21.7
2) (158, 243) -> 21.7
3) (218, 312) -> 21.8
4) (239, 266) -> 21.9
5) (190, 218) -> 21.7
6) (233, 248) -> 21.8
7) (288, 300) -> 21.9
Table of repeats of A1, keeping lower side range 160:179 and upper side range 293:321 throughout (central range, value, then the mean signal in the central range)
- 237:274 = -0.01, 21.9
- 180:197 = -0.01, 21.8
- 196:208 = 0.00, 21.7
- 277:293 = 0.01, 21.7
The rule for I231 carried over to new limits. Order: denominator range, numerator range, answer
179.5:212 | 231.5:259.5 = 1.00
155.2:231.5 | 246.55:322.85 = 1.01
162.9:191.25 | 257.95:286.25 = 1.00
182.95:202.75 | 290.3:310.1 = 1.01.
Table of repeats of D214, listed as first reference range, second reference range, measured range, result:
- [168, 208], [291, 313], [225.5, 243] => 0.1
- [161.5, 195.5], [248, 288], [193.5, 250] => 0.2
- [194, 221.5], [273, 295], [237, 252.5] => -0.1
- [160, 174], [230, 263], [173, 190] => -0.2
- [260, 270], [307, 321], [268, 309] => 0.2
